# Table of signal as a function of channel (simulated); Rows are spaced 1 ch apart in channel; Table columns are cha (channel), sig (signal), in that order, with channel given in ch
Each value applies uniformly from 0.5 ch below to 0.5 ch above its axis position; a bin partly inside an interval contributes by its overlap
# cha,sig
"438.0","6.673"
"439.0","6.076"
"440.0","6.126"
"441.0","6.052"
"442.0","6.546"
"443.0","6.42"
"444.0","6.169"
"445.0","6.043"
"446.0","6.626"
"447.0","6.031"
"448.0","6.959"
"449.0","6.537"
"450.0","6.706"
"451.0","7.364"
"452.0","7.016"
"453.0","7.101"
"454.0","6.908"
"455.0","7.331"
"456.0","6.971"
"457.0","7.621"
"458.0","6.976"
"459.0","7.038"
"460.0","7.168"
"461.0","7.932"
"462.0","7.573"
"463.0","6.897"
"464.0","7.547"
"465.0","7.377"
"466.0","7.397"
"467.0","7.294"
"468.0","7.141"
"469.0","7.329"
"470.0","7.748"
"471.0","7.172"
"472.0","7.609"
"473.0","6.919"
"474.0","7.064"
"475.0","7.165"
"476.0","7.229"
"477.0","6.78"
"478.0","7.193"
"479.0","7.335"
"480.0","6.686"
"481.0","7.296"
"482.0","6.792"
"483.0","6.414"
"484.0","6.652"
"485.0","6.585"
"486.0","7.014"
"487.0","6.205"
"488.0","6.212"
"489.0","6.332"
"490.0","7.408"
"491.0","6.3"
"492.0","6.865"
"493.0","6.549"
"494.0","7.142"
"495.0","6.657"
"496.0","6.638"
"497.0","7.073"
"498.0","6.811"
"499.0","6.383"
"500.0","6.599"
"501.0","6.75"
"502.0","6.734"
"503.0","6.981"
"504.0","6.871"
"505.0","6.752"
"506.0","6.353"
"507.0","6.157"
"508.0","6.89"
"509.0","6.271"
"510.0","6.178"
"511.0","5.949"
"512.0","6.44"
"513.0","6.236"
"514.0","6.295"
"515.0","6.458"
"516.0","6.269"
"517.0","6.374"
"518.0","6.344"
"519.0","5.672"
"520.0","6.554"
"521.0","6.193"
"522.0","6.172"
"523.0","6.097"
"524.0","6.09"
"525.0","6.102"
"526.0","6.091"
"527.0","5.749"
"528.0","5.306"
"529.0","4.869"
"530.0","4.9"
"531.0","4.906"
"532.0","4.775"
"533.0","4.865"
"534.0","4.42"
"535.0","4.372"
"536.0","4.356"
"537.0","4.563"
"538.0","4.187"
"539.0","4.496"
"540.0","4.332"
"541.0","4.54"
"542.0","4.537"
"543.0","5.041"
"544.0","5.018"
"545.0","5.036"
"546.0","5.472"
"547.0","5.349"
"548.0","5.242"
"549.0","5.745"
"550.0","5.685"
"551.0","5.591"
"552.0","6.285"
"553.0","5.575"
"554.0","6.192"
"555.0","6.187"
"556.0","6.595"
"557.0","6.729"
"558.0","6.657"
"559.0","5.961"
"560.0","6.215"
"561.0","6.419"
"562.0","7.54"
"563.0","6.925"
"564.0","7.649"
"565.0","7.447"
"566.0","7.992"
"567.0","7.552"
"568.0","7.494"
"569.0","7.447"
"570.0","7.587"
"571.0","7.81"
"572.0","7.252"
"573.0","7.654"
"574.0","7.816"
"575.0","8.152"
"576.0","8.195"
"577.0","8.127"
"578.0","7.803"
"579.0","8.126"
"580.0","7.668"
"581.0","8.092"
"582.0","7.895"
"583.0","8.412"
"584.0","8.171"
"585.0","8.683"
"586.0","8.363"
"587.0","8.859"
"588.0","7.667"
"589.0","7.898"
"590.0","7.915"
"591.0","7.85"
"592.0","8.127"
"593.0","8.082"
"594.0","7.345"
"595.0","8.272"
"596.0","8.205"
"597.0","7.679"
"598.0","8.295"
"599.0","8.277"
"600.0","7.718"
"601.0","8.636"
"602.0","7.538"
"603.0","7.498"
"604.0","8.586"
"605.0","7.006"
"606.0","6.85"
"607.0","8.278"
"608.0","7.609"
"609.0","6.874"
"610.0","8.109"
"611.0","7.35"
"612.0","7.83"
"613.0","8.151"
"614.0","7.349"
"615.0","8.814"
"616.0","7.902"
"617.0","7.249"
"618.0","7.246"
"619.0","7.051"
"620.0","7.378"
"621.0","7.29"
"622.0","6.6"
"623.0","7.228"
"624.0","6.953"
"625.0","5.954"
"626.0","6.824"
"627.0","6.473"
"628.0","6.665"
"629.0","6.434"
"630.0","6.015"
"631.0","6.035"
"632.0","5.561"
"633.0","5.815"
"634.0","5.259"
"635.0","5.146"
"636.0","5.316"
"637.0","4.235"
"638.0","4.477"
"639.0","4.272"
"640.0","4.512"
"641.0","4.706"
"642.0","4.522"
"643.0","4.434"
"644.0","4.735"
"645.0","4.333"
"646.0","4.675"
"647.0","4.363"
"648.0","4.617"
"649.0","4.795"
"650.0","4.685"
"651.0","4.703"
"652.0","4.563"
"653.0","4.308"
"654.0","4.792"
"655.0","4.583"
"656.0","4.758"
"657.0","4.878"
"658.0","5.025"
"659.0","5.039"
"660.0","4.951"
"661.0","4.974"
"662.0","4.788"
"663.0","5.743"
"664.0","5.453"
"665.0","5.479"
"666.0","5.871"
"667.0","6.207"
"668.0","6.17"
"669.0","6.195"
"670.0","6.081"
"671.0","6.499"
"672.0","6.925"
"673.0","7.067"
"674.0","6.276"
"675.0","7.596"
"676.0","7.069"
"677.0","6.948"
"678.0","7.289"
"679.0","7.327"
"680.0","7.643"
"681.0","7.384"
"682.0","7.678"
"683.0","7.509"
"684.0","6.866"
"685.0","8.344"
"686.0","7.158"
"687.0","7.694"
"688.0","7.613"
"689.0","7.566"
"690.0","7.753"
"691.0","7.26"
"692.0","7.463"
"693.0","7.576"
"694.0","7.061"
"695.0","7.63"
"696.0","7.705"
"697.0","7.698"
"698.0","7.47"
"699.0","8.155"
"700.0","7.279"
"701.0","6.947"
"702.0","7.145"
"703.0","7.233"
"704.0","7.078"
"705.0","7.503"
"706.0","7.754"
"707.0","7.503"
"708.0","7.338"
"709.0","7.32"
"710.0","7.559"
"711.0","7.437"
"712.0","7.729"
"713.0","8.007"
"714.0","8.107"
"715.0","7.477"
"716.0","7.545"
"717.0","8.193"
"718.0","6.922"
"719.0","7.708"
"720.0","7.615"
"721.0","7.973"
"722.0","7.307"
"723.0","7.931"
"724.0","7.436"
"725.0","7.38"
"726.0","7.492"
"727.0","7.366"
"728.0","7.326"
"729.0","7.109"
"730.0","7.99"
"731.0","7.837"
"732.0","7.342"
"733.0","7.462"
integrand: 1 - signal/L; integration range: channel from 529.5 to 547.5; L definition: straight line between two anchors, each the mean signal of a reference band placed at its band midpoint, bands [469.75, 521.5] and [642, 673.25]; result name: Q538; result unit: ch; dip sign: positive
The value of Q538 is 4.44 ch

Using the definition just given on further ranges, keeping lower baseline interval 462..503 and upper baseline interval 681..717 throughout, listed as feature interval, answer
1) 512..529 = 2.28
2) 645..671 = 8.05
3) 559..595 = -2.81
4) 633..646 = 4.69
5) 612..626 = -0.02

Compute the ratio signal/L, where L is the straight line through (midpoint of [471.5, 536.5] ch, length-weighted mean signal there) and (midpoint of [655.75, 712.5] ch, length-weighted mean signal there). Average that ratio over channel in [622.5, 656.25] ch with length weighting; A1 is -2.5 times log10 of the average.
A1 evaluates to 0.28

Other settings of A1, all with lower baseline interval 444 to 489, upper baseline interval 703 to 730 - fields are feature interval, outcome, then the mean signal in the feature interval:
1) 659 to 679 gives 0.201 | 6.19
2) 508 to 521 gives 0.135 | 6.28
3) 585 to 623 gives -0.069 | 7.78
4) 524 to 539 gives 0.391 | 4.98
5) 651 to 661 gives 0.478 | 4.77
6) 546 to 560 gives 0.201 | 5.97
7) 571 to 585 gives -0.104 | 7.97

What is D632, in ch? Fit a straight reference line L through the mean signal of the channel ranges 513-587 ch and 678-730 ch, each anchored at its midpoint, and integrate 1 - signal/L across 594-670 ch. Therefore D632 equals 8.3 ch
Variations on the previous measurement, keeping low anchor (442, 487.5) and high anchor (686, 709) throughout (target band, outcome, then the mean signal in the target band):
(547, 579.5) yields 1.1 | 6.96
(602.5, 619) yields -0.8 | 7.65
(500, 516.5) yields 1.4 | 6.48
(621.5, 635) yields 2.0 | 6.25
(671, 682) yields 0.4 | 7.15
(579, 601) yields -2.5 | 8.08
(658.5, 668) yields 2.5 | 5.43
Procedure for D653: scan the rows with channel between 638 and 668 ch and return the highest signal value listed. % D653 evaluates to 6.207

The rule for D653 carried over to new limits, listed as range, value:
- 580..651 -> 8.859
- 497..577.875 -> 8.195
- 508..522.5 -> 6.89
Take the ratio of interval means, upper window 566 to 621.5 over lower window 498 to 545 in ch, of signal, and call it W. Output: 1.4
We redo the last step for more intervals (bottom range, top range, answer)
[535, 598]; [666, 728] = 1.07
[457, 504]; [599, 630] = 1.06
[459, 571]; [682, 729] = 1.18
